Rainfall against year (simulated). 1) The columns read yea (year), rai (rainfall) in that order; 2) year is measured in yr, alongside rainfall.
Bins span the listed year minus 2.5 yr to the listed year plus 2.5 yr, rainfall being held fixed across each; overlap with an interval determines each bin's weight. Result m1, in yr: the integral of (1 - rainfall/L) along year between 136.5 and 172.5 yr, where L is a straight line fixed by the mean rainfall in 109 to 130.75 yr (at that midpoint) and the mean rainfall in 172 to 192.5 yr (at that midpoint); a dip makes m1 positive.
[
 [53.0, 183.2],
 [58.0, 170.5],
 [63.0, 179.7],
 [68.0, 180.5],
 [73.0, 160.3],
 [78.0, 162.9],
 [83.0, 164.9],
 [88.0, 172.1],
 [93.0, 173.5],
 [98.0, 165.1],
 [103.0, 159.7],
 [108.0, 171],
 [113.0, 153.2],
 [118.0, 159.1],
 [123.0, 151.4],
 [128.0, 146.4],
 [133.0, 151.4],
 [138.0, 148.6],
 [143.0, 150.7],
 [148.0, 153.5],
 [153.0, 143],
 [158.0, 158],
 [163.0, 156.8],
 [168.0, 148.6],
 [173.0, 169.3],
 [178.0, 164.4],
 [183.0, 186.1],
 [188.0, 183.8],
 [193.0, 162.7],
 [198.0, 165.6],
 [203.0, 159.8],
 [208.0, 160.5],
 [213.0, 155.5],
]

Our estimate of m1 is 2.9 yr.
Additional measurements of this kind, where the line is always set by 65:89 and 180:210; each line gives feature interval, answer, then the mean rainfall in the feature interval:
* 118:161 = 4.6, 151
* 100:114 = 0.5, 162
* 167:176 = 0.5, 161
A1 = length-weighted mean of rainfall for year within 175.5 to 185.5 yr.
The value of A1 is 175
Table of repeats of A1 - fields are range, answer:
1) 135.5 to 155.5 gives 149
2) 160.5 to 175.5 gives 158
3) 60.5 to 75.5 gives 174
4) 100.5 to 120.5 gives 161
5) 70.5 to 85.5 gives 163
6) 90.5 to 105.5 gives 166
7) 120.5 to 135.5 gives 150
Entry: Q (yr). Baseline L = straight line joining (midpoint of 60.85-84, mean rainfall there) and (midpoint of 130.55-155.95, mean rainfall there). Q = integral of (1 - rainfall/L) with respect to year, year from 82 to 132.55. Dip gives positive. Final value -0.4 yr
